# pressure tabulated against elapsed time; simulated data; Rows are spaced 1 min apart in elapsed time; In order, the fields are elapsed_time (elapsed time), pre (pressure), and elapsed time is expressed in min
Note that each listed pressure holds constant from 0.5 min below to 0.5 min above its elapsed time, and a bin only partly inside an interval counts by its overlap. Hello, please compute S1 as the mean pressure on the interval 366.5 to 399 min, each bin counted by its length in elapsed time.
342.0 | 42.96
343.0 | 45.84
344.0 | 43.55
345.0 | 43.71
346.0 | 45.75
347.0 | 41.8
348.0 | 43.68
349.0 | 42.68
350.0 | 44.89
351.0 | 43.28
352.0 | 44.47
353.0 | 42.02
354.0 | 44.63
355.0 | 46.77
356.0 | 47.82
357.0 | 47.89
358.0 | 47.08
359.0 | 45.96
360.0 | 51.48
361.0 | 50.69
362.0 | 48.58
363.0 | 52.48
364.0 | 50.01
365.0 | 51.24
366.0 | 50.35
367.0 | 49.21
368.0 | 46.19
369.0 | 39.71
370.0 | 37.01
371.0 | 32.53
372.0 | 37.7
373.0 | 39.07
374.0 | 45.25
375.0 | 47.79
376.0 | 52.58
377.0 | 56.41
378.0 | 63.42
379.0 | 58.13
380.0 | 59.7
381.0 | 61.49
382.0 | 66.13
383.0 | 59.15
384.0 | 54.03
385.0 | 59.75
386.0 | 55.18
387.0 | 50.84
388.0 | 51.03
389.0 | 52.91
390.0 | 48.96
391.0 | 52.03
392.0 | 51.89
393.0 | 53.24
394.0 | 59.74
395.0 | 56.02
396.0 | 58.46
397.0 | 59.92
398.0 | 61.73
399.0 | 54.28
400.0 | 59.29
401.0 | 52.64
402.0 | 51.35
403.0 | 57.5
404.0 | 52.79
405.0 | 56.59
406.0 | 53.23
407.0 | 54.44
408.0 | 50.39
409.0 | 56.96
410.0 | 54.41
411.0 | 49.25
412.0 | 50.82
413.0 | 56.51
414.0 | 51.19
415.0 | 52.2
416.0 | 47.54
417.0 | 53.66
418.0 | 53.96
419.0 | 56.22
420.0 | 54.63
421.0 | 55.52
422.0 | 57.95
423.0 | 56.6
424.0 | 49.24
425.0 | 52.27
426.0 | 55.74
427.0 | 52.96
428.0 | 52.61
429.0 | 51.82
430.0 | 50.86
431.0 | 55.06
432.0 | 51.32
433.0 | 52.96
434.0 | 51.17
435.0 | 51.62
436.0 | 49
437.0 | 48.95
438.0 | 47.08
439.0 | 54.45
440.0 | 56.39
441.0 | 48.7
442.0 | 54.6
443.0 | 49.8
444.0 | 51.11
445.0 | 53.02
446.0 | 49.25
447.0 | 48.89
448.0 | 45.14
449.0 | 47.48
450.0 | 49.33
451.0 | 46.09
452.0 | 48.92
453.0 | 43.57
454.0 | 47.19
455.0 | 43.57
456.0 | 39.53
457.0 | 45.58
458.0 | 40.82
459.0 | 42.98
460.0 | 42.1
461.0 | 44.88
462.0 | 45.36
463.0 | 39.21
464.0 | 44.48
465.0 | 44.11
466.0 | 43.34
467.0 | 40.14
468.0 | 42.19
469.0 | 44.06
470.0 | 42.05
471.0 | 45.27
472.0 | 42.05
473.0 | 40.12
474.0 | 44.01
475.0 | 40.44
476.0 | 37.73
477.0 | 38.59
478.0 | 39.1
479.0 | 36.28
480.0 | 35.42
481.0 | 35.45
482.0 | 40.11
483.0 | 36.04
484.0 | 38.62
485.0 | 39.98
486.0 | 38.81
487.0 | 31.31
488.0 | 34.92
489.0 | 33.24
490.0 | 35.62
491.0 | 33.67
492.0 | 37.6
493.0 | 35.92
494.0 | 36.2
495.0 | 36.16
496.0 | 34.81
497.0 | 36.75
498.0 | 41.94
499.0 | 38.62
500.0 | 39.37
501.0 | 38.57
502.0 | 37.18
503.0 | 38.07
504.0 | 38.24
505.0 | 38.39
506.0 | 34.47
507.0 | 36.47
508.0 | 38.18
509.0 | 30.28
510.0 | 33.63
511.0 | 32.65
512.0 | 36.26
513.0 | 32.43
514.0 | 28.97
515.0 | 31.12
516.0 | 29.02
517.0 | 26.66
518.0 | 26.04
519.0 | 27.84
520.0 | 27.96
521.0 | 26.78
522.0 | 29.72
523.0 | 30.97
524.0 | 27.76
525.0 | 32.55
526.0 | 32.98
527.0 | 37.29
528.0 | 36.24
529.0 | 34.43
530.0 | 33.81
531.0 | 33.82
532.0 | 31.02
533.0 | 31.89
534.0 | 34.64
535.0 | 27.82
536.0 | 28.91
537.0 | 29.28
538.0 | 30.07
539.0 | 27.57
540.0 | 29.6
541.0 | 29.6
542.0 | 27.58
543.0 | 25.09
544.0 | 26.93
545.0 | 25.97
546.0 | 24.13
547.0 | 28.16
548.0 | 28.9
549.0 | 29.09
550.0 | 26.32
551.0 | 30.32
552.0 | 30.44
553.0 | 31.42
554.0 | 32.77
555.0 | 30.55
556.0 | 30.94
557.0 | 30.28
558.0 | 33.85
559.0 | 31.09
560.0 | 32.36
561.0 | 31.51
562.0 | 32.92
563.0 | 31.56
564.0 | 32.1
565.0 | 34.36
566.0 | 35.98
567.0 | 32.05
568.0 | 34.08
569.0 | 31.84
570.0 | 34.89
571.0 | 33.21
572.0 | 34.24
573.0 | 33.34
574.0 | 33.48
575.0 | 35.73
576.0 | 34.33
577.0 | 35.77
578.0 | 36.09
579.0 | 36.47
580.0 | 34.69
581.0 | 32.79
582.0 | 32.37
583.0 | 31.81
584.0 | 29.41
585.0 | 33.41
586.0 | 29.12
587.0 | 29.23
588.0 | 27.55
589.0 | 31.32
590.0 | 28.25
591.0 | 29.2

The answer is 52.4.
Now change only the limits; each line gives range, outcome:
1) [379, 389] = 57.3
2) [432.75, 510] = 42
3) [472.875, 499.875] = 37.3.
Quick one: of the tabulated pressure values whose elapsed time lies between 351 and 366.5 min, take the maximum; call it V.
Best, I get 52.48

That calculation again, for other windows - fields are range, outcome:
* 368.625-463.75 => 66.13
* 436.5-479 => 56.39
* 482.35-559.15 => 41.94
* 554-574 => 35.98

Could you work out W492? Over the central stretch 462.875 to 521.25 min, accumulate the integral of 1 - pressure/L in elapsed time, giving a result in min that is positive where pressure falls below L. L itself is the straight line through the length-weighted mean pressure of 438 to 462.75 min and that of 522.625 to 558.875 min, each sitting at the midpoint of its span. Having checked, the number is 4.3 min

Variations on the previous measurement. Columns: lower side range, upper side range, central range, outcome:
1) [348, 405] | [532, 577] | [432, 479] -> -3.9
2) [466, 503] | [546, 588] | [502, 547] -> 5.3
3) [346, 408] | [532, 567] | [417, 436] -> -3.6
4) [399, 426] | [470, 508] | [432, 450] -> -1.0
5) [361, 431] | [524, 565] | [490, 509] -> 0.2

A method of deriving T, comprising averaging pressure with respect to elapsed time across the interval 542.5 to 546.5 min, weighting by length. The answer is 25.5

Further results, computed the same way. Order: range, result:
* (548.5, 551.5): 28.6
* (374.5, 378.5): 55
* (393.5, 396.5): 58.1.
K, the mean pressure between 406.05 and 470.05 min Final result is 49.5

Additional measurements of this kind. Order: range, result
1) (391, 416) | 54.6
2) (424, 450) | 51.2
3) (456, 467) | 43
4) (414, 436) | 53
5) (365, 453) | 52.3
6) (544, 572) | 31.1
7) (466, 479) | 41.2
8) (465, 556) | 34.1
